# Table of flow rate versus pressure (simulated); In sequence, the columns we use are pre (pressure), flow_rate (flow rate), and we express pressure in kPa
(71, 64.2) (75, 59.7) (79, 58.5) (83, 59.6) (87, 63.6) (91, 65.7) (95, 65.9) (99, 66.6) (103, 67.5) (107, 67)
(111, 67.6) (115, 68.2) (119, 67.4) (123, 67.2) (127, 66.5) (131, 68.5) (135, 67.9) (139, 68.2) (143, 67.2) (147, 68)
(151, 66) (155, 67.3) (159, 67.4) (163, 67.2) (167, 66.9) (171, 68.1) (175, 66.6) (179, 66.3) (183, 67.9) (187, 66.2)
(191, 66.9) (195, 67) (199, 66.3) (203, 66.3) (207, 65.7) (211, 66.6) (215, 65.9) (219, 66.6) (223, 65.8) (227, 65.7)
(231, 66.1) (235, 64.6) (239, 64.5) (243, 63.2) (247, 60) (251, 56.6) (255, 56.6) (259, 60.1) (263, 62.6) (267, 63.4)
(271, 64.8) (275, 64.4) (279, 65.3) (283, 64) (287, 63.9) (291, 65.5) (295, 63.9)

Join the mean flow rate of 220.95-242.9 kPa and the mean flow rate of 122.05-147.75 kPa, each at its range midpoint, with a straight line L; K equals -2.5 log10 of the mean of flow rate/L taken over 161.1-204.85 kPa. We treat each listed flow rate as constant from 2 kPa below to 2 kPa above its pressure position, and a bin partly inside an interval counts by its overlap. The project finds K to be -0.01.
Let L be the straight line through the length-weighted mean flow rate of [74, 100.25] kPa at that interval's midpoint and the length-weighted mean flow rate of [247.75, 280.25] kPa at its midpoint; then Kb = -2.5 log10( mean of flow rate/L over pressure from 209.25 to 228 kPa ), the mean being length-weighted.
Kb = -0.07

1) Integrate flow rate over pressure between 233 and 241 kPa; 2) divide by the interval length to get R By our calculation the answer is 64.5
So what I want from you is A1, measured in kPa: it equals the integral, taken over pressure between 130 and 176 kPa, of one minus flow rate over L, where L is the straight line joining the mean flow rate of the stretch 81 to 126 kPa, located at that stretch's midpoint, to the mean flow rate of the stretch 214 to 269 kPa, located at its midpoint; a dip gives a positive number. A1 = -1.8 kPa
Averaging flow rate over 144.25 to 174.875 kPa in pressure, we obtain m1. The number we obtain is 67.2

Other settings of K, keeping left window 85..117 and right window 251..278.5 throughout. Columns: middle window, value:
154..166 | -0.04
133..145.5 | -0.04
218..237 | -0.05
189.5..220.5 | -0.05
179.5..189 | -0.05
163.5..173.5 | -0.05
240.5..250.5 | 0.02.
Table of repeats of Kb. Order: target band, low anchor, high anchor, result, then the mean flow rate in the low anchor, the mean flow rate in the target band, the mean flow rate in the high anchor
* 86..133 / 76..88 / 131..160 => -0.06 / 60.2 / 66.9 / 67.5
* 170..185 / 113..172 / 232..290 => -0.02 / 67.5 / 67.2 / 62.5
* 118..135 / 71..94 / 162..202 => -0.06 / 61.9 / 67.5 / 66.9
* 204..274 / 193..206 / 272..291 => 0.03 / 66.5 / 63.5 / 64.5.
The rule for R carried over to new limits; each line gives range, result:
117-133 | 67.4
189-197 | 67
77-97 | 62.7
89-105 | 66.4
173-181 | 66.4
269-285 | 64.6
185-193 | 66.6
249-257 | 56.6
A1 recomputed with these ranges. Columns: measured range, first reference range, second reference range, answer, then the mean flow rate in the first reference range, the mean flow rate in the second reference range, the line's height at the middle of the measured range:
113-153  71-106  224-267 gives -2.8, 63.5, 62.2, 63.1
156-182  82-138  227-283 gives -0.9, 66.5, 62.6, 64.9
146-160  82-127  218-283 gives -0.4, 66.2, 63.1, 65.2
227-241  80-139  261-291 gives -0.1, 66.3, 64.2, 64.7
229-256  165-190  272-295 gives 1.5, 67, 64.6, 65.5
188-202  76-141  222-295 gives -0.5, 65.9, 63.2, 64.3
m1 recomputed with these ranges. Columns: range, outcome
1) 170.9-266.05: 64.6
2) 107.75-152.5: 67.5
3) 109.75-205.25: 67.2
